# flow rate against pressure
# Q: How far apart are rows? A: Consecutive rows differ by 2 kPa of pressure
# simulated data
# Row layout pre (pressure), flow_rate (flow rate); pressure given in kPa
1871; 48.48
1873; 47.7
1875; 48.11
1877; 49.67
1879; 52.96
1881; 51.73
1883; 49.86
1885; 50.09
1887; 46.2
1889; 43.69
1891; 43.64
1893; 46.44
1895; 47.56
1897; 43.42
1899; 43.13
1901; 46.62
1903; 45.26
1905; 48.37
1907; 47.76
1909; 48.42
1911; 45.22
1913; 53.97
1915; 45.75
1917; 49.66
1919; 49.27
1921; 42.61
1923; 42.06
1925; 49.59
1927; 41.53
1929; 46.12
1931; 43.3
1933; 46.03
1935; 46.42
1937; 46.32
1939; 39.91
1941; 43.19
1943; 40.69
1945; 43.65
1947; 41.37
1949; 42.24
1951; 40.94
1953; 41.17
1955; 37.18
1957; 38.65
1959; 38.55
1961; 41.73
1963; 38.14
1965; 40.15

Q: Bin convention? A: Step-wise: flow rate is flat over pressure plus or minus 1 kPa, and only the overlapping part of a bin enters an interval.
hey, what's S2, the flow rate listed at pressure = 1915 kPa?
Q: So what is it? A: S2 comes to 45.75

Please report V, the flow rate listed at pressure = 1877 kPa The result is 49.67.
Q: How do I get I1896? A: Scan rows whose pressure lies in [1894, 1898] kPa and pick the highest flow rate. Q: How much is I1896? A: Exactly 47.56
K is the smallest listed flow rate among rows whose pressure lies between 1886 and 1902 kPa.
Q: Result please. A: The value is 43.13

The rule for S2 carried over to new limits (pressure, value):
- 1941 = 43.19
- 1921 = 42.61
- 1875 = 48.11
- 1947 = 41.37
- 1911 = 45.22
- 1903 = 45.26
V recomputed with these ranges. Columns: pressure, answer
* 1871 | 48.48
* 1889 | 43.69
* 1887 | 46.2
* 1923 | 42.06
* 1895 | 47.56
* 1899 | 43.13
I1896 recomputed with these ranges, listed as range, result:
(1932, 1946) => 46.42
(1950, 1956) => 41.17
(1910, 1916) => 53.97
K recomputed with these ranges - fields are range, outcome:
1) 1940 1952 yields 40.69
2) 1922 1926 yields 42.06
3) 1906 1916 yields 45.22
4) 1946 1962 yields 37.18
